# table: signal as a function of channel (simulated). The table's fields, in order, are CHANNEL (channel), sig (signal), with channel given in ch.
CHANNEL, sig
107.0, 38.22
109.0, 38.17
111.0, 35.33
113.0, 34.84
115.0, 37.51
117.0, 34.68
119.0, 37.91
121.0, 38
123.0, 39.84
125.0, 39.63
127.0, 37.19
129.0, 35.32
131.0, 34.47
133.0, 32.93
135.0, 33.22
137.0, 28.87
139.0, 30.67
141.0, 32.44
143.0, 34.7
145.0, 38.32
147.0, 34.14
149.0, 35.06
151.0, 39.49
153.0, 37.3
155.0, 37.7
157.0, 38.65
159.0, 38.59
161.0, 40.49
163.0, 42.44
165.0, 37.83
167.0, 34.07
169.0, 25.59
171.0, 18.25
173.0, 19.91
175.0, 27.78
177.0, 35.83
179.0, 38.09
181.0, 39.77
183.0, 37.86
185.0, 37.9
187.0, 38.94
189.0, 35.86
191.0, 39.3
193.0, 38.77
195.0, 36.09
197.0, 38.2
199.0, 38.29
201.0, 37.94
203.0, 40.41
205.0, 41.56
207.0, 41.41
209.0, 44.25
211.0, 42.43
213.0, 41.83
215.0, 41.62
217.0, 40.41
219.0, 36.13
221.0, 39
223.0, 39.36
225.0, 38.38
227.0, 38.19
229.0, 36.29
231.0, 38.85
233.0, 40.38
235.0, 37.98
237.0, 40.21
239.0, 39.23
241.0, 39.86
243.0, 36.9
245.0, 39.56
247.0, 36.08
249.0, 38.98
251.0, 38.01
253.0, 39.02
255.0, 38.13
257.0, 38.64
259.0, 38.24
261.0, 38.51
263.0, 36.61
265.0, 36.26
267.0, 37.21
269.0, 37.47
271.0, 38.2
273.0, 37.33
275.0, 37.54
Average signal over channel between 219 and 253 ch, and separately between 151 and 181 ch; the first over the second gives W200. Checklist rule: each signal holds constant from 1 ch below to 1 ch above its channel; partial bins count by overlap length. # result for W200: 1.13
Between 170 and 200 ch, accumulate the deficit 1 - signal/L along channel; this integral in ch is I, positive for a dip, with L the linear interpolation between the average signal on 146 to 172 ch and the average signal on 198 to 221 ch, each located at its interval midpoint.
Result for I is 2.7 ch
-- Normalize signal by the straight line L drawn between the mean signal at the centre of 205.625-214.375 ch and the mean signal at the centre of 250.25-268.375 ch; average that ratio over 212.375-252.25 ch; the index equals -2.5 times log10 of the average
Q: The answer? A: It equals 0.041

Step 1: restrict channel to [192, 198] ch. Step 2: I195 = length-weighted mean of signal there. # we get 37.7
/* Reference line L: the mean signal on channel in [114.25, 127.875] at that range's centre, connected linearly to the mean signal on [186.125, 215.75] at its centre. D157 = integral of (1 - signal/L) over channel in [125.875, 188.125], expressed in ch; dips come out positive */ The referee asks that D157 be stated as 6.5 ch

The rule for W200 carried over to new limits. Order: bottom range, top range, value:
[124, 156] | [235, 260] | 1.10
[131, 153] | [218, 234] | 1.12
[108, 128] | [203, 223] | 1.09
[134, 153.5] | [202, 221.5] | 1.19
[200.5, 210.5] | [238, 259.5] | 0.93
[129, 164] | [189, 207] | 1.08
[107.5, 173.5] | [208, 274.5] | 1.10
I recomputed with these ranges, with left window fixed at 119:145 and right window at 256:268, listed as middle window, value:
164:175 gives 2.6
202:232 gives -2.7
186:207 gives -1.4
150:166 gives -1.6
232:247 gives -0.7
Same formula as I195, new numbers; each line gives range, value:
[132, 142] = 31.6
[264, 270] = 37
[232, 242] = 39.5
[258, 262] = 38.4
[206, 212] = 42.7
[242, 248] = 37.5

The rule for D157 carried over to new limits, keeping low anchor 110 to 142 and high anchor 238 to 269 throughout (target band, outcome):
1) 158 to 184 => 1.9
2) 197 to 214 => -1.8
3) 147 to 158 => -0.5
